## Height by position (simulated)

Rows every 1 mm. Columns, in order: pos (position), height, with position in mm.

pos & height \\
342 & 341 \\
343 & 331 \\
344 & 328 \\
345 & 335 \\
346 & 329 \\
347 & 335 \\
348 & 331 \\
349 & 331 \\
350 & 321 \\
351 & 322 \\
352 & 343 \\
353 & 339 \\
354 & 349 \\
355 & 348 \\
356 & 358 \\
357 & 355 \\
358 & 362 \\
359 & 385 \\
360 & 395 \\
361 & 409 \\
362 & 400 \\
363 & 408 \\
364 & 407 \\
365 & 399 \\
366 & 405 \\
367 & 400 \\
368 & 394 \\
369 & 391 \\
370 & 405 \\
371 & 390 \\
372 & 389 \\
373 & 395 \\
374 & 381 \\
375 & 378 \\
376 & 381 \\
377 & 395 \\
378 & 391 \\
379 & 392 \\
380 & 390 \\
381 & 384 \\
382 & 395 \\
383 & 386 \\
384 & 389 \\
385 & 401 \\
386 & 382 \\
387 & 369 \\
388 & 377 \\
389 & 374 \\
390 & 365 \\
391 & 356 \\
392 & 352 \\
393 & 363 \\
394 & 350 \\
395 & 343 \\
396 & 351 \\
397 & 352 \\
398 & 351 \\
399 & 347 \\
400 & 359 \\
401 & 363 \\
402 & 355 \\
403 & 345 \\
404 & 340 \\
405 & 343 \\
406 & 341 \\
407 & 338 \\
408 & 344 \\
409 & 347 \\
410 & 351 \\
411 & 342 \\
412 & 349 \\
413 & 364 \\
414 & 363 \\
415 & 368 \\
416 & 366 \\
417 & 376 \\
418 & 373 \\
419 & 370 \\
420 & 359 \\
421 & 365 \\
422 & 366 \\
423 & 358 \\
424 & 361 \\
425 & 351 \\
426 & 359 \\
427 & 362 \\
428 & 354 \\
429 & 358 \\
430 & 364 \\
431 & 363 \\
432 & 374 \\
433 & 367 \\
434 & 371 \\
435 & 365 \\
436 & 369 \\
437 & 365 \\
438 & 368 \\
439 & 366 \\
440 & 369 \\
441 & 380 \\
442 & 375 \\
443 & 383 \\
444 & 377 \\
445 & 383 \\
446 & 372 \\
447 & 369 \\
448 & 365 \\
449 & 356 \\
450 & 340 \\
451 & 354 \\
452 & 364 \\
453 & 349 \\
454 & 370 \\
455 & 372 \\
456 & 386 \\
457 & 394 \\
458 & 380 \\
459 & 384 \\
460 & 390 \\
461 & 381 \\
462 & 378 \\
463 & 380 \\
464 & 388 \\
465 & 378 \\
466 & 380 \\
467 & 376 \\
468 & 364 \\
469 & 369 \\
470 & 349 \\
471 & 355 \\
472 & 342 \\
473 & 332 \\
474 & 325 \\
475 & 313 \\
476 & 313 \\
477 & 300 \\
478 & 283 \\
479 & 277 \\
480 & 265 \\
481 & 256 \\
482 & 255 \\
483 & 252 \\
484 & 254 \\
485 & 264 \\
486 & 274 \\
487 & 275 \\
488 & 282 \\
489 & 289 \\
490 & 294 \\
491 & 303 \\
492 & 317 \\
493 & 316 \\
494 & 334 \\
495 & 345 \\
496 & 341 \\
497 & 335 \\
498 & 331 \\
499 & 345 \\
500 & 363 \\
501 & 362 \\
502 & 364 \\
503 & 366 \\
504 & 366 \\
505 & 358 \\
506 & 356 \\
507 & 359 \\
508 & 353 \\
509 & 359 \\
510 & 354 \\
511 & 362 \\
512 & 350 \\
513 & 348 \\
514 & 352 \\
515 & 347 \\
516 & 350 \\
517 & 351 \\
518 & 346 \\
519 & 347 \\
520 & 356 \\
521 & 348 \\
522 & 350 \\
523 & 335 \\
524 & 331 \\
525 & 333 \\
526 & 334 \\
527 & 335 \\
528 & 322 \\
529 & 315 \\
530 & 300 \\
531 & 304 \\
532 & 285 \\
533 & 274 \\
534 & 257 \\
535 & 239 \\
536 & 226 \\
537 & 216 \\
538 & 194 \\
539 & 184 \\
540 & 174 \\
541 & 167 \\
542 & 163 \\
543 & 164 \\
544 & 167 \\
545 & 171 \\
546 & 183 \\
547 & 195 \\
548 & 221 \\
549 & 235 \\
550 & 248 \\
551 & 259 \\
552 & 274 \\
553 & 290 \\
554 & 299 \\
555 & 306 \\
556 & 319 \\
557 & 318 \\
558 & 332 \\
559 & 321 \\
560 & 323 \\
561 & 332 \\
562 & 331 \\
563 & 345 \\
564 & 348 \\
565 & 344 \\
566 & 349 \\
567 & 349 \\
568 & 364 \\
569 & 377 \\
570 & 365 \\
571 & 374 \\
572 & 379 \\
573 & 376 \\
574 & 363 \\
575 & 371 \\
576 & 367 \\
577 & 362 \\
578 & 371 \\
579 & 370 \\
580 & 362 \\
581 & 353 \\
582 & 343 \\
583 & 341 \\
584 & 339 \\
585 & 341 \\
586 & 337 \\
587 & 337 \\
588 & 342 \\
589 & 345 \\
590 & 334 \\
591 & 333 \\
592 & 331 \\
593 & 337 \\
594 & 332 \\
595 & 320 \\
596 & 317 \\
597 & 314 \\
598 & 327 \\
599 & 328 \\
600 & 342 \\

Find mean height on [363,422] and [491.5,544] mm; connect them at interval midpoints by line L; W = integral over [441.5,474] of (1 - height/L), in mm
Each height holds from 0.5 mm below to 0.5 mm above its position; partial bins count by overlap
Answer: -2.8 mm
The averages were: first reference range 371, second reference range 312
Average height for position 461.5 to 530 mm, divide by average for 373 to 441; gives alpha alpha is 0.91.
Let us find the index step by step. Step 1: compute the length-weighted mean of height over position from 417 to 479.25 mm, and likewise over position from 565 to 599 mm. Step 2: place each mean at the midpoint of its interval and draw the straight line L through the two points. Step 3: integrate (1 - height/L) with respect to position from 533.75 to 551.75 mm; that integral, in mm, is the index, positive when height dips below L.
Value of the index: 7.6 mm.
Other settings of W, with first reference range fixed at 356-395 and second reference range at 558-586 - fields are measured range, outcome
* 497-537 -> 3.3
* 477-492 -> 3.7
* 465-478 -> 1.0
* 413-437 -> 0.8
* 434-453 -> 0.3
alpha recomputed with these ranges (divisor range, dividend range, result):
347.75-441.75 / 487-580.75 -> 0.85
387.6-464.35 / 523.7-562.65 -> 0.72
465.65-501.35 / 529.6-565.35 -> 0.82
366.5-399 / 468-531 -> 0.86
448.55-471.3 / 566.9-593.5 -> 0.95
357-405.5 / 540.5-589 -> 0.82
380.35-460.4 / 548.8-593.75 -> 0.92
